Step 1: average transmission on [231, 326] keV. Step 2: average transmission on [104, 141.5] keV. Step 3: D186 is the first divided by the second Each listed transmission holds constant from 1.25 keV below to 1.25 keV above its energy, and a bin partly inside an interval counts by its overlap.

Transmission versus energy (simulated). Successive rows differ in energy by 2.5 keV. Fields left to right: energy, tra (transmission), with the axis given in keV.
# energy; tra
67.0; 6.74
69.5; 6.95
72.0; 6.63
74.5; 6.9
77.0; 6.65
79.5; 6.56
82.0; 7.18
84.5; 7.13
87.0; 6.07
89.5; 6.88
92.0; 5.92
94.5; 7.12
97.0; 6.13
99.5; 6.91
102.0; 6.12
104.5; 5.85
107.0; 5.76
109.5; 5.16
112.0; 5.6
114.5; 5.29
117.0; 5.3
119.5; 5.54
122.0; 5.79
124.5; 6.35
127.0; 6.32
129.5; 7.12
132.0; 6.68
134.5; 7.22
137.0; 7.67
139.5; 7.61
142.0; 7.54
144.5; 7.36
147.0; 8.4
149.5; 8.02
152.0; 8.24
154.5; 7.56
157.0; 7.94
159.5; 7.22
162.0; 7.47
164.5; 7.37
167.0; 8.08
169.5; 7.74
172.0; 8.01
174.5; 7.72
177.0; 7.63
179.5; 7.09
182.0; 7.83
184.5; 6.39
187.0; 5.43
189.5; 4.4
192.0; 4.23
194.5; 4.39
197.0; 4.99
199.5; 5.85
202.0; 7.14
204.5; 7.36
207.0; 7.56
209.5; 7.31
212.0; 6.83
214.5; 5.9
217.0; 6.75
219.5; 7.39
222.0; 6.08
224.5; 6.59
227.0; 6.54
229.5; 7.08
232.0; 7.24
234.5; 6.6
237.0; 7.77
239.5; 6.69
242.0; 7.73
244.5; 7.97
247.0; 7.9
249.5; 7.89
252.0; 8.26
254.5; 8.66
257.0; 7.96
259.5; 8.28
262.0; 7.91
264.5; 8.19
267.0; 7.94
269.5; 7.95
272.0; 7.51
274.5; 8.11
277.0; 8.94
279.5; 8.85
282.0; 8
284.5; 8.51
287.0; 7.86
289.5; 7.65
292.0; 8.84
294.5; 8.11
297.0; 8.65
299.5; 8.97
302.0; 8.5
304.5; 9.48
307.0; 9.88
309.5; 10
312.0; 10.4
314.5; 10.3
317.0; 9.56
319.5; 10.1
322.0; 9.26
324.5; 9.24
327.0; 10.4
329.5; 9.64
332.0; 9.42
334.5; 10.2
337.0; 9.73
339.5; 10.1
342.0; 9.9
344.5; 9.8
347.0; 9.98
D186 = 1.36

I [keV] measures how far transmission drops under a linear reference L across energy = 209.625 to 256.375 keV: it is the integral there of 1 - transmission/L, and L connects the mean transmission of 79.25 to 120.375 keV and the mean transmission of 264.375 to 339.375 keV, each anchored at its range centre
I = 4.83 keV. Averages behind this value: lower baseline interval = 6.14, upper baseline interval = 9.03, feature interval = 7.23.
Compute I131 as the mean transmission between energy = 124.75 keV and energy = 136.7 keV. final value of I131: 6.86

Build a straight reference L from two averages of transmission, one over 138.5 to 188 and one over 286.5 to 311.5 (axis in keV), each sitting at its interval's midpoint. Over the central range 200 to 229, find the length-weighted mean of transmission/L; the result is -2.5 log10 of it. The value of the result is 0.18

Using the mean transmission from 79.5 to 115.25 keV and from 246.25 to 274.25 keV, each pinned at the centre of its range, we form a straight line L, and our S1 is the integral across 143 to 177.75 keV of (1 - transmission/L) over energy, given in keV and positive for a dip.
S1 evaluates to -4.1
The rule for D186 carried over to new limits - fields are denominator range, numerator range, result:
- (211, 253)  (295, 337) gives 1.35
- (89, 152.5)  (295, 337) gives 1.46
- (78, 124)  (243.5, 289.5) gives 1.33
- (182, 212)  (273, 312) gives 1.45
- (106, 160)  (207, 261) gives 1.08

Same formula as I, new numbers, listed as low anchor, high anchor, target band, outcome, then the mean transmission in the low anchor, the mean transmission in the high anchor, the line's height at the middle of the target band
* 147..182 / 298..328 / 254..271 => 1.71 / 7.73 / 9.66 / 9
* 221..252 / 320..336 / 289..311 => 0.01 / 7.23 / 9.71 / 8.95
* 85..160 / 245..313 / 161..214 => 5.18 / 6.69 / 8.48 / 7.43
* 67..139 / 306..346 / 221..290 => 8.17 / 6.4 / 9.87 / 8.78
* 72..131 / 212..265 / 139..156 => -3.07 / 6.26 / 7.37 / 6.63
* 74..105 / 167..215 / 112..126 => 1.95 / 6.58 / 6.57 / 6.58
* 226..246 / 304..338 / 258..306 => 1.64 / 7.22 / 9.84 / 8.64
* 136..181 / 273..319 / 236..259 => 1.67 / 7.7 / 8.93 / 8.5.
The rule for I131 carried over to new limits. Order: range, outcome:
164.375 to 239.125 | 6.7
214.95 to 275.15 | 7.51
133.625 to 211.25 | 7.05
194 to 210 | 6.42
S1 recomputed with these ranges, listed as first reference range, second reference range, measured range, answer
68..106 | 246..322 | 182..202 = 6.0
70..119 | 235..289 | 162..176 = -1.4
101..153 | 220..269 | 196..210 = 1.0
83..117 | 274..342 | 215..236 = 3.2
